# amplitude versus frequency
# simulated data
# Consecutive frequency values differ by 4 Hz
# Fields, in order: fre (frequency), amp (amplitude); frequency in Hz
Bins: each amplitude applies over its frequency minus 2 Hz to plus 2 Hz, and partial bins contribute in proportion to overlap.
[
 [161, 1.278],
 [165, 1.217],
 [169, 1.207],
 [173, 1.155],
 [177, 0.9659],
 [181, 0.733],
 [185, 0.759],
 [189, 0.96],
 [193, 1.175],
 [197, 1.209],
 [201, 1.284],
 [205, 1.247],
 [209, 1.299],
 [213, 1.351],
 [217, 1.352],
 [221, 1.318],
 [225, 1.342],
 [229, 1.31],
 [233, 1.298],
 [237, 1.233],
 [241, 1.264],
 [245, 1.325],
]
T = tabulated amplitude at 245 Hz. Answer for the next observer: 1.325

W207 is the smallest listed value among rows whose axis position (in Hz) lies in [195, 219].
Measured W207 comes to 1.209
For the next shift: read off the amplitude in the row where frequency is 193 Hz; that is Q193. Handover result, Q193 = 1.175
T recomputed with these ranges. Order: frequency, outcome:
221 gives 1.318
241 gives 1.264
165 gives 1.217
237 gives 1.233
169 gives 1.207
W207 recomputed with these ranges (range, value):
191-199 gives 1.175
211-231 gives 1.31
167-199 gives 0.733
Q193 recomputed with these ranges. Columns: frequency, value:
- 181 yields 0.733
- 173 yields 1.155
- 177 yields 0.9659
